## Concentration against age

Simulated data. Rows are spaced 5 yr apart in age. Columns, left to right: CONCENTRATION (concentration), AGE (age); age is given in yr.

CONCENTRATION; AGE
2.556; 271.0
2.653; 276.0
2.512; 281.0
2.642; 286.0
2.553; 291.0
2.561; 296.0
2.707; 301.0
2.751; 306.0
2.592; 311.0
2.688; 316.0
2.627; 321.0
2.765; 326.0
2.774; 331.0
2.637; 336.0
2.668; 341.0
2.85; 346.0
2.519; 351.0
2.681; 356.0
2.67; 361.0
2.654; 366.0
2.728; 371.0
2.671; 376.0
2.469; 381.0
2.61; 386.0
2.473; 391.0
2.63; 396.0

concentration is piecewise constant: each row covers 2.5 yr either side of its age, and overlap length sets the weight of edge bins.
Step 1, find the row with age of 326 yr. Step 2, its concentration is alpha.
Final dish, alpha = 2.765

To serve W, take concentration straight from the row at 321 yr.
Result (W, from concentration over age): 2.627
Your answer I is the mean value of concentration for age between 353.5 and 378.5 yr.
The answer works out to 2.68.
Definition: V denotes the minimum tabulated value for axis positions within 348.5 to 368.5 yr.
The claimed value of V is 2.519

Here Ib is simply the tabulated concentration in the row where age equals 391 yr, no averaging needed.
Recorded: 2.473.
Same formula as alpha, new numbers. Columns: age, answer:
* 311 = 2.592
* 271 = 2.556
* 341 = 2.668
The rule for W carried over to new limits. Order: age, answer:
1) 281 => 2.512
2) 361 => 2.67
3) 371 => 2.728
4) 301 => 2.707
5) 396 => 2.63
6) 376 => 2.671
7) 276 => 2.653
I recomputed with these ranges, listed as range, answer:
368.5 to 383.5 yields 2.62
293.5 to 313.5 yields 2.65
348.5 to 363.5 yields 2.62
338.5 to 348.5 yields 2.76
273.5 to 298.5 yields 2.58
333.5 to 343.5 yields 2.65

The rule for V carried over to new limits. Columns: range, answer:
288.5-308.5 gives 2.553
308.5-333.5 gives 2.592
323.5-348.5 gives 2.637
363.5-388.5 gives 2.469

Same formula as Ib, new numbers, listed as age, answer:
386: 2.61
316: 2.688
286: 2.642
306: 2.751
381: 2.469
